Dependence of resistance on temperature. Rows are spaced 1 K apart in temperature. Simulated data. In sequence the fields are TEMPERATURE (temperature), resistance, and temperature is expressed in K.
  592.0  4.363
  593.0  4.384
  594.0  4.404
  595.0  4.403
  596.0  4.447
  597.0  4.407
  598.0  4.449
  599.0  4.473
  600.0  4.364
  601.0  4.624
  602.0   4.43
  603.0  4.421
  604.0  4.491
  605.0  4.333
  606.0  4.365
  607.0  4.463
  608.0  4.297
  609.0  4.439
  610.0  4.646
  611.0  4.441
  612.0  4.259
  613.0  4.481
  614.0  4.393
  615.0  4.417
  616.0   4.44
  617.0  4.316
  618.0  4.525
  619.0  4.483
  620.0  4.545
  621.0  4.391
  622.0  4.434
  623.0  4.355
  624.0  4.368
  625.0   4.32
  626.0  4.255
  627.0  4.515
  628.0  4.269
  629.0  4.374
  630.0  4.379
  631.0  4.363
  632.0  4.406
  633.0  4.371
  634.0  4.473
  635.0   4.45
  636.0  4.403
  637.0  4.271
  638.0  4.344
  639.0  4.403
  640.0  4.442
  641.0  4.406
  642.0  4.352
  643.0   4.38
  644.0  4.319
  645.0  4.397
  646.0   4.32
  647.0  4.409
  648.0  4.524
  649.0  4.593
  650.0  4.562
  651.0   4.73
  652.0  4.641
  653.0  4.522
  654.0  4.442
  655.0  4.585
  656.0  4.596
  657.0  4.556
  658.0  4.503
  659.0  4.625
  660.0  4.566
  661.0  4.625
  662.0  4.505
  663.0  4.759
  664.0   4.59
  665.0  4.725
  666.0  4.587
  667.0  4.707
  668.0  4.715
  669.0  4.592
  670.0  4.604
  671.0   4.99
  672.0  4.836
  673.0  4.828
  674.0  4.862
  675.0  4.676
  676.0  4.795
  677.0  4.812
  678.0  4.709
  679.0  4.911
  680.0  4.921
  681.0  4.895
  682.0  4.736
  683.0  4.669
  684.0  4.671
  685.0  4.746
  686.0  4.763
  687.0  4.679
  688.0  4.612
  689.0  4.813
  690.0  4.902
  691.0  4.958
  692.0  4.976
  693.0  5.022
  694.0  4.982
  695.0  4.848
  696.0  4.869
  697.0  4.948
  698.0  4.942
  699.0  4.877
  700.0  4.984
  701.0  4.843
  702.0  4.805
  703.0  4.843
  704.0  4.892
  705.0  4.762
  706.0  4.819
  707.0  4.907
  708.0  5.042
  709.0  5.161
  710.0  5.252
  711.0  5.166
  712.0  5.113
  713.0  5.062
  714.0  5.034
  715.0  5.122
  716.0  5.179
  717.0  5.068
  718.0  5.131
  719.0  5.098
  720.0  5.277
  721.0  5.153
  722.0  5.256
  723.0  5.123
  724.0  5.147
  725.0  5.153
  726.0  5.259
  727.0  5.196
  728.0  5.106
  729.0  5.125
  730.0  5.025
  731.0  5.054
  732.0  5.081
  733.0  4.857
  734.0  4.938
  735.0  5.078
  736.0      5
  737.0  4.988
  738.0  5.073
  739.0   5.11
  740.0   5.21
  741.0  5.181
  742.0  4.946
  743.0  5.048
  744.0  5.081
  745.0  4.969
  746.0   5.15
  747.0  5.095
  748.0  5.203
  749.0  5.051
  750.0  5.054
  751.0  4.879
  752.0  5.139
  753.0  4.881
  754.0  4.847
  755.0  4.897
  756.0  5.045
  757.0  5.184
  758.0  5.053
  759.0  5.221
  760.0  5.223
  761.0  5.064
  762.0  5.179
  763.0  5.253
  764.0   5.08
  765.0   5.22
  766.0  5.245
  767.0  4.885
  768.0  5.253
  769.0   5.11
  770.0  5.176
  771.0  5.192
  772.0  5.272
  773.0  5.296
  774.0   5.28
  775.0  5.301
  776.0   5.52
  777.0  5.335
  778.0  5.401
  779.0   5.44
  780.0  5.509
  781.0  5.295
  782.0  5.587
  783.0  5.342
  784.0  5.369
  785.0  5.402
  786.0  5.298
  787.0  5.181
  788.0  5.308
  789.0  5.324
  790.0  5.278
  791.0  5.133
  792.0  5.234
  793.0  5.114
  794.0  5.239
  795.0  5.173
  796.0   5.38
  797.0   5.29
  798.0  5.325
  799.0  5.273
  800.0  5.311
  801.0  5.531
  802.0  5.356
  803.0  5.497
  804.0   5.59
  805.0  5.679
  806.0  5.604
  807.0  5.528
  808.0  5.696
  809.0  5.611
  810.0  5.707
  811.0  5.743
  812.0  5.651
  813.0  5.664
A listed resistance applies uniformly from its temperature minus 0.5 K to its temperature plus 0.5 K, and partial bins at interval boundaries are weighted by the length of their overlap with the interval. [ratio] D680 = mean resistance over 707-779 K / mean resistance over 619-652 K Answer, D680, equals 1.2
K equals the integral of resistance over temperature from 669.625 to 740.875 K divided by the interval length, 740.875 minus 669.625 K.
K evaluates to 4.96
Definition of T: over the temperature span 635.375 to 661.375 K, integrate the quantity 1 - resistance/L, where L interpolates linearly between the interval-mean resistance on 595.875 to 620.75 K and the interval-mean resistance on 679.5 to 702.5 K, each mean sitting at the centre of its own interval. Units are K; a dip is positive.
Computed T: 0.9 K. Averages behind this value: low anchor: 4.44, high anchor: 4.85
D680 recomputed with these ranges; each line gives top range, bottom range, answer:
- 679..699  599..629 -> 1.10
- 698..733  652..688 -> 1.08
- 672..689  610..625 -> 1.08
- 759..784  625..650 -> 1.20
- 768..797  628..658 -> 1.19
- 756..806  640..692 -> 1.14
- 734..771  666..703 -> 1.06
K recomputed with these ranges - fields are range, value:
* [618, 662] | 4.45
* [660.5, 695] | 4.77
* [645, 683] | 4.66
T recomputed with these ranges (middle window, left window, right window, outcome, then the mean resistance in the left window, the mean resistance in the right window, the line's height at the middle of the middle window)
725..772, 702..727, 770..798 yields 0.96 K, 5.08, 5.31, 5.19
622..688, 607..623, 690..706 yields 1.35 K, 4.43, 4.9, 4.66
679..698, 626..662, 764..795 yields -0.44 K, 4.46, 5.28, 4.73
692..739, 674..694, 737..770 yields -0.96 K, 4.81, 5.09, 4.94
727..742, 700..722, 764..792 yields 0.20 K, 5.04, 5.29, 5.13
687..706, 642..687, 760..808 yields -0.20 K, 4.64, 5.31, 4.82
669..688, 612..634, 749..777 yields -0.33 K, 4.4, 5.14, 4.69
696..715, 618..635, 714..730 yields 0.19 K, 4.4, 5.15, 5.02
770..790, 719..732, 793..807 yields -0.05 K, 5.15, 5.4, 5.33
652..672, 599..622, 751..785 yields 0.27 K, 4.44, 5.21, 4.69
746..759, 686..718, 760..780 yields 0.32 K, 4.95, 5.24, 5.17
